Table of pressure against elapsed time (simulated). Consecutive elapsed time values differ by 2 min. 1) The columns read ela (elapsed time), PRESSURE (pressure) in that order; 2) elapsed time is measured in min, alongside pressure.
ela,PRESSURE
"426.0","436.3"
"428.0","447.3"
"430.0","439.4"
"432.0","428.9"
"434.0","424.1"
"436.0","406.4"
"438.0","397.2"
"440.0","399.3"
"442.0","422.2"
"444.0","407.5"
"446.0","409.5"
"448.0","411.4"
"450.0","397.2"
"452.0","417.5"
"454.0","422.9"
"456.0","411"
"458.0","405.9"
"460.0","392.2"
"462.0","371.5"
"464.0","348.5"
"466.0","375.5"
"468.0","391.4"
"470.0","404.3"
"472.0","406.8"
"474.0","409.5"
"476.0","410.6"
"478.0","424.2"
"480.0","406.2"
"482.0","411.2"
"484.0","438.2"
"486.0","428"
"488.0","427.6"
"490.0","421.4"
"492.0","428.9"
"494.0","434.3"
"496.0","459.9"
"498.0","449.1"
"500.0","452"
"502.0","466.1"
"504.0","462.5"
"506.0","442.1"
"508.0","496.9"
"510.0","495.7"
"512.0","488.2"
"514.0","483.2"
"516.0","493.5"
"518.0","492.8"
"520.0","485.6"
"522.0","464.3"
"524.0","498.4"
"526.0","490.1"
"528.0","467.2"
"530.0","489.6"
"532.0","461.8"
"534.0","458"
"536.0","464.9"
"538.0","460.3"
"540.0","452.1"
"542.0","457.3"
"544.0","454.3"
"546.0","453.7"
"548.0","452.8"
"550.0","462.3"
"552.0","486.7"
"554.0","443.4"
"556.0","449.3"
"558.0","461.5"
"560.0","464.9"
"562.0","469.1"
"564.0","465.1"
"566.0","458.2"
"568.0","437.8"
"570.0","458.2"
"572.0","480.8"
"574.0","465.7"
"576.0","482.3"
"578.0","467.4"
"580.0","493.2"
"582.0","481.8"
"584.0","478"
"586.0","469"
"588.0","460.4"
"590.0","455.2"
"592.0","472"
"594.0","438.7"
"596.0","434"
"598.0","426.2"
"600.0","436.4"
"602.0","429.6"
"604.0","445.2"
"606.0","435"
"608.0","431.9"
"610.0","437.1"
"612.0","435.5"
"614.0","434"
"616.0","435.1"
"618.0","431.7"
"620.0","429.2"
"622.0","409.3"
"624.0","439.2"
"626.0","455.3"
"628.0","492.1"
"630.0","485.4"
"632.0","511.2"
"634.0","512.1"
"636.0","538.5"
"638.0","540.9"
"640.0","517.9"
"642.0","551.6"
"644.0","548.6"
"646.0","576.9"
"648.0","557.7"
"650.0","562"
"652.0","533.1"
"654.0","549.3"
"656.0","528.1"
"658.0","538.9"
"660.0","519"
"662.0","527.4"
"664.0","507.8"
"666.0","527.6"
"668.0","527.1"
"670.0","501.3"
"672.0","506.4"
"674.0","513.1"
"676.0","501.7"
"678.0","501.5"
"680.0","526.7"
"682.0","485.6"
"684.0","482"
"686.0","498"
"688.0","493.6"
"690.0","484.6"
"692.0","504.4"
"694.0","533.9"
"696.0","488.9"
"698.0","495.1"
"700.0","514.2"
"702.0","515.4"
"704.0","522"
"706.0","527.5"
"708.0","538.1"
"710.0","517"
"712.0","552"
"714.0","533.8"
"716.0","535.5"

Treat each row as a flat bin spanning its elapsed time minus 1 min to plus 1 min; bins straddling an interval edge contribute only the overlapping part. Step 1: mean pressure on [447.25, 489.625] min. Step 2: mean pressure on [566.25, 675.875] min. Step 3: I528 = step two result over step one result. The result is 1.19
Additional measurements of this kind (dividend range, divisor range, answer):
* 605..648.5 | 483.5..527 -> 1.04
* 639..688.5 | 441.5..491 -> 1.29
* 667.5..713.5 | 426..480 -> 1.25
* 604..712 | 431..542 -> 1.15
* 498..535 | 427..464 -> 1.16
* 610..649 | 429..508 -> 1.17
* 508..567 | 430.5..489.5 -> 1.15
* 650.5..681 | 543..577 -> 1.13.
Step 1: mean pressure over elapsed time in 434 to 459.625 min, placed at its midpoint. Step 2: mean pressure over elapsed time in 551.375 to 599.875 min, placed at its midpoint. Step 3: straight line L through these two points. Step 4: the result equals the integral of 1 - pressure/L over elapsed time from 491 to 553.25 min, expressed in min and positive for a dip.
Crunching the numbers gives -4.0 min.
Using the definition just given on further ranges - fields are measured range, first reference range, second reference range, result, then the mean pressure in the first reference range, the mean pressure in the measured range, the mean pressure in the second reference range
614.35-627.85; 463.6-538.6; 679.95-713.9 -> 1.37 min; 448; 437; 511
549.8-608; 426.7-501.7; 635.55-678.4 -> 3.05 min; 415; 458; 531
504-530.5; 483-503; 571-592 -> -1.96 min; 441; 483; 473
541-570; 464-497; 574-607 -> -0.96 min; 415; 458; 457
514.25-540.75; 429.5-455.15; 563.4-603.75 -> -2.09 min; 414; 476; 459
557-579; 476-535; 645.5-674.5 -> 1.05 min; 458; 465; 531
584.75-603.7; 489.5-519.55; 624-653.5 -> 2.17 min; 466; 447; 525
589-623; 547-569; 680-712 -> 2.86 min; 459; 436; 509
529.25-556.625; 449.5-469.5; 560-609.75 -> -1.55 min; 394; 460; 457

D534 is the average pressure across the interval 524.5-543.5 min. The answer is 467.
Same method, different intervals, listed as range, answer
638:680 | 530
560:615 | 455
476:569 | 458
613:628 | 437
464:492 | 410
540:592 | 464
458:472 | 384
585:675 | 487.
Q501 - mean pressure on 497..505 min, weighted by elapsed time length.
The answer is 457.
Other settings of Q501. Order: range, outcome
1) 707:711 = 528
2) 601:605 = 437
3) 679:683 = 506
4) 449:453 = 407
